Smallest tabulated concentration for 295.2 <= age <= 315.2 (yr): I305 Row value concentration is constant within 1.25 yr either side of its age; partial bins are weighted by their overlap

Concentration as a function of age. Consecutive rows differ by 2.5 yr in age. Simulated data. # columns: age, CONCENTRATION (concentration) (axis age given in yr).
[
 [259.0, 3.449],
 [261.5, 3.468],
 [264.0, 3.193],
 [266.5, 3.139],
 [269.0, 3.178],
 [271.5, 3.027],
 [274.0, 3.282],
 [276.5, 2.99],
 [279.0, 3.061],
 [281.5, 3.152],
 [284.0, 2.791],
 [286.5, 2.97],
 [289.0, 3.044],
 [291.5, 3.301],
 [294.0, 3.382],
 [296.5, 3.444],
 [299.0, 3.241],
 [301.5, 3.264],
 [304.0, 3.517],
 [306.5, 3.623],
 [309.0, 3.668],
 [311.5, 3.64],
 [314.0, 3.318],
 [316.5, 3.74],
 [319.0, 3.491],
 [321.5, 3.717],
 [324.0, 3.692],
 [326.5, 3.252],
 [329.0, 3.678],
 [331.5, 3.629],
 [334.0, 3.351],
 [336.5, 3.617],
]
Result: 3.241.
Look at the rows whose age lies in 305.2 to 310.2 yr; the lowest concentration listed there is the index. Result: 3.623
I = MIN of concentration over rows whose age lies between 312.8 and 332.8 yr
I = 3.252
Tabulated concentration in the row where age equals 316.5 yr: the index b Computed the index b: 3.74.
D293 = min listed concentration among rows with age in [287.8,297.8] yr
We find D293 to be 3.044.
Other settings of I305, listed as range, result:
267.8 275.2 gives 3.027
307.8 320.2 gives 3.318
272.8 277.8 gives 2.99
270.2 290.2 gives 2.791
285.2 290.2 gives 2.97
